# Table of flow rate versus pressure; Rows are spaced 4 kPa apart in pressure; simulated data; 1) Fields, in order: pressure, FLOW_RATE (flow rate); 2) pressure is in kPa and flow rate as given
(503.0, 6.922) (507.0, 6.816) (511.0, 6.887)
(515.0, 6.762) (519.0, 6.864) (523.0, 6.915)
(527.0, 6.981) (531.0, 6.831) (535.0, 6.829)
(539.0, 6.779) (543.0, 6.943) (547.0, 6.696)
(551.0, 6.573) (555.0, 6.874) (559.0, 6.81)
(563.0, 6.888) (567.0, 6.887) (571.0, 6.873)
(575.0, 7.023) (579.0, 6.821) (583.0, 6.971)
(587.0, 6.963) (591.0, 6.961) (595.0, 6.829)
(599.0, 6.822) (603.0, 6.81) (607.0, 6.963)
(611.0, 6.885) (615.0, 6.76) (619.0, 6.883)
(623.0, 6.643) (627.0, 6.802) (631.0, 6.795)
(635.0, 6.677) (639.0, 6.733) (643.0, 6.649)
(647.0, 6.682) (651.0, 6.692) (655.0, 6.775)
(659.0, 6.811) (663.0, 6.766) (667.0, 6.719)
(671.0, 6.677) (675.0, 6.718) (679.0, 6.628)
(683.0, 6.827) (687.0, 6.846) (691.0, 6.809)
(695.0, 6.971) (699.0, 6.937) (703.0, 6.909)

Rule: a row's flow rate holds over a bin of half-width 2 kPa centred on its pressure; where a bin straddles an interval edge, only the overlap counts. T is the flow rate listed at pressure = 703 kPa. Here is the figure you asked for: 6.909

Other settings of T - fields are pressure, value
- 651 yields 6.692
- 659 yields 6.811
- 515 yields 6.762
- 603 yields 6.81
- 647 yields 6.682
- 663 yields 6.766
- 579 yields 6.821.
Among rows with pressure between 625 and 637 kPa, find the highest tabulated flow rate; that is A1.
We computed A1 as 6.802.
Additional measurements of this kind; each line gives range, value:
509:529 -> 6.981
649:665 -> 6.811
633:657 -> 6.775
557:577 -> 7.023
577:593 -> 6.971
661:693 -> 6.846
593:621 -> 6.963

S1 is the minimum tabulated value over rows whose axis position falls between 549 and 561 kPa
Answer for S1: 6.573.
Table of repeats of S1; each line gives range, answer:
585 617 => 6.76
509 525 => 6.762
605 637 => 6.643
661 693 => 6.628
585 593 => 6.961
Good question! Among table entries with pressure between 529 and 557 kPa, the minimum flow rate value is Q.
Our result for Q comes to 6.573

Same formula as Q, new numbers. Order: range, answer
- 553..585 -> 6.81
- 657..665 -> 6.766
